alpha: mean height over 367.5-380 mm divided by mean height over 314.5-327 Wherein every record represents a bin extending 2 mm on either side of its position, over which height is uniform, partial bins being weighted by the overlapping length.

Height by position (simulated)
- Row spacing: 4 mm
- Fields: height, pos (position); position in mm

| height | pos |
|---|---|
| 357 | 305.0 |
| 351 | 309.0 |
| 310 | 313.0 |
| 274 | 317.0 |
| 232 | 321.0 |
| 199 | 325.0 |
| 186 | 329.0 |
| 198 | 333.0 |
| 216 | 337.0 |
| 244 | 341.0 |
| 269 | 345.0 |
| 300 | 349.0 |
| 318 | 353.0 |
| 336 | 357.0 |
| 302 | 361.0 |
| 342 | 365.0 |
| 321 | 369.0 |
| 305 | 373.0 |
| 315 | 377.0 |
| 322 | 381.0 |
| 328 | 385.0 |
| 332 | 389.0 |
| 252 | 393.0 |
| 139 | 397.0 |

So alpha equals 1.3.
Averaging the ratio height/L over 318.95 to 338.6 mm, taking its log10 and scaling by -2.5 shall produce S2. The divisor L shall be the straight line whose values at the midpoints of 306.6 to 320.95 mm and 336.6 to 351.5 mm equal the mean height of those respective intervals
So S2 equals 0.34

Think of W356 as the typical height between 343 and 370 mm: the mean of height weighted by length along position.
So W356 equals 312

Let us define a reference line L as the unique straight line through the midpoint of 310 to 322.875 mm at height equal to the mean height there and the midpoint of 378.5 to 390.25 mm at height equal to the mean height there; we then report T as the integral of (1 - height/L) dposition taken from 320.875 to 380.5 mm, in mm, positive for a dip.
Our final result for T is 5.8 mm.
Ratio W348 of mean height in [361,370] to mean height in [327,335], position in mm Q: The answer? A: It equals 1.70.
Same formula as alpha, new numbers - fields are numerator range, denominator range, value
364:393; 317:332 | 1.48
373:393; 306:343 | 1.27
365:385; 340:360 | 1.08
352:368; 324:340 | 1.60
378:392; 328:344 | 1.49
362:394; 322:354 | 1.33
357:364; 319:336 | 1.55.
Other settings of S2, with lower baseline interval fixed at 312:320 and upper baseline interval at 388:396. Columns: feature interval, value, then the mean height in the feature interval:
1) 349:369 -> -0.17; 322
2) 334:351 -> 0.10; 254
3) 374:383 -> -0.17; 317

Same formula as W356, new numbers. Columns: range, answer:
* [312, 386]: 279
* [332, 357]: 266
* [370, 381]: 313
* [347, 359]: 318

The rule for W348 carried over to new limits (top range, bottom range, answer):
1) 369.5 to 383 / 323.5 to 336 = 1.61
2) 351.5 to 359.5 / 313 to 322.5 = 1.23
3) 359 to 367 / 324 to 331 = 1.68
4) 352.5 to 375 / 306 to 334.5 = 1.26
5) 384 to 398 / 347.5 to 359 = 0.84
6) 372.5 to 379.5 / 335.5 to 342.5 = 1.36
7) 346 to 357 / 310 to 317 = 1.02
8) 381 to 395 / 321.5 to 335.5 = 1.54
